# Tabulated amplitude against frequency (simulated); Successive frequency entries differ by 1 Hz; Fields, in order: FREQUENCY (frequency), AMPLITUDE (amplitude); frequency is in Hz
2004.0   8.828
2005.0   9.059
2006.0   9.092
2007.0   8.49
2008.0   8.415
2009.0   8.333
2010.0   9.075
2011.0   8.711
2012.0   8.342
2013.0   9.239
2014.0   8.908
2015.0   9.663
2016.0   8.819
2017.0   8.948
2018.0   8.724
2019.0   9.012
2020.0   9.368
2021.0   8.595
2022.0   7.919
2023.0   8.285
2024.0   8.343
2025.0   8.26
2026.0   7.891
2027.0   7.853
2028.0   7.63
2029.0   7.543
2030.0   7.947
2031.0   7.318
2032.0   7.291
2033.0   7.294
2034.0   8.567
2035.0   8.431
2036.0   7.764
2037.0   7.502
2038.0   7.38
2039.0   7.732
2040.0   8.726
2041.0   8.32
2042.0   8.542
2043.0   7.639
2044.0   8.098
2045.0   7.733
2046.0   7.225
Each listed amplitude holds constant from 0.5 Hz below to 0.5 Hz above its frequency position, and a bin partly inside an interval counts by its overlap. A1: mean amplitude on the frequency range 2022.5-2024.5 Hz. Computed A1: 8.31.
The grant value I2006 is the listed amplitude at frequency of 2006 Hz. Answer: 9.092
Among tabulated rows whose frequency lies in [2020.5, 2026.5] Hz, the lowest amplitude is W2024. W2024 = 7.891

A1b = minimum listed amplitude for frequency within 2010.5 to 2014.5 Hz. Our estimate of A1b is 8.342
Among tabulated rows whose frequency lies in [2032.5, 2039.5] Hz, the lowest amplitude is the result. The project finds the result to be 7.294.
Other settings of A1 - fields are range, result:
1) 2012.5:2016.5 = 9.16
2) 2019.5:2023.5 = 8.54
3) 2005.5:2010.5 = 8.68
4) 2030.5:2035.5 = 7.78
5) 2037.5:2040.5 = 7.95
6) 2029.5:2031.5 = 7.63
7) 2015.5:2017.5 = 8.88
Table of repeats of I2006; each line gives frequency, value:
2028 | 7.63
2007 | 8.49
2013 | 9.239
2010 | 9.075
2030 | 7.947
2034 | 8.567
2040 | 8.726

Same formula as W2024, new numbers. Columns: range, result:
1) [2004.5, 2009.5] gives 8.333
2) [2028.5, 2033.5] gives 7.291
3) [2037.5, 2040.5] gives 7.38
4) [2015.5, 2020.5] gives 8.724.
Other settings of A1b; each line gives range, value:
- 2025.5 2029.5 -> 7.543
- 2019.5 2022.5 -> 7.919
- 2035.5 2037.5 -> 7.502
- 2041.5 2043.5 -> 7.639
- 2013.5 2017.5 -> 8.819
